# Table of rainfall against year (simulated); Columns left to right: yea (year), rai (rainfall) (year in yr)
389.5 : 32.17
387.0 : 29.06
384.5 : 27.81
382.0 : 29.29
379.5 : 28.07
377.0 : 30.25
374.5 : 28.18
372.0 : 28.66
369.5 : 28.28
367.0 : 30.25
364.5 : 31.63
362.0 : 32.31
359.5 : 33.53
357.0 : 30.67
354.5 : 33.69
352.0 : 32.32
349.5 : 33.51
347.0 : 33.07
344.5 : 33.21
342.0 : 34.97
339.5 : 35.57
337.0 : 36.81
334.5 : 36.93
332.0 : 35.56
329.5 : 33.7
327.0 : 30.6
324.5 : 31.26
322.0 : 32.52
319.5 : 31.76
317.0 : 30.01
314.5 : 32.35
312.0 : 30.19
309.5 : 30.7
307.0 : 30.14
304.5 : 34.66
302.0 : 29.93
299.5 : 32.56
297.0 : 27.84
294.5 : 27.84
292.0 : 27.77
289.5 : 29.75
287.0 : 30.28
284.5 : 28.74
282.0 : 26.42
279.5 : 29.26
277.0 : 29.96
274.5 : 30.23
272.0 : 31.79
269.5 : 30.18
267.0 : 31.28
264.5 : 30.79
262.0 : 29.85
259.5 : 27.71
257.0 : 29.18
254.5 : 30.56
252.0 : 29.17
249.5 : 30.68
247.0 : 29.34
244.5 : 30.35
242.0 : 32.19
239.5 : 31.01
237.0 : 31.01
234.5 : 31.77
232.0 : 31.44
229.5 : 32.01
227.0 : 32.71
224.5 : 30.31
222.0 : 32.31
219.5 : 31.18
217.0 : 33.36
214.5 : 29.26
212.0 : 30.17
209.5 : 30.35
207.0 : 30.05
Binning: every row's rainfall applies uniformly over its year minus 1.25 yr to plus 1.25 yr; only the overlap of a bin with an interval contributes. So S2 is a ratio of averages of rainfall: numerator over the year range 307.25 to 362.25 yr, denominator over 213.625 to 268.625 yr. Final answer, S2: 1.07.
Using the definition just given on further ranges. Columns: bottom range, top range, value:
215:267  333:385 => 1.04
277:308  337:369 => 1.11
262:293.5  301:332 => 1.07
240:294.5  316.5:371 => 1.10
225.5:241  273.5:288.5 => 0.92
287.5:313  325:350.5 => 1.14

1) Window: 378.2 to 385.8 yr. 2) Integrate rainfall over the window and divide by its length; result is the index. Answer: 28.4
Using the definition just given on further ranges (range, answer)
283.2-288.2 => 29.5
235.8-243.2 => 31.4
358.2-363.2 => 32.9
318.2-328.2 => 31.5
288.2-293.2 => 28.8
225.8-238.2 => 31.8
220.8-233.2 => 31.8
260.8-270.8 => 30.5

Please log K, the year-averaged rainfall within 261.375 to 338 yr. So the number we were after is 31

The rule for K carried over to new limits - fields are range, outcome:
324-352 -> 34.1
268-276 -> 30.7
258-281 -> 30.1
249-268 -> 29.9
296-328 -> 31.1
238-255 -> 30.5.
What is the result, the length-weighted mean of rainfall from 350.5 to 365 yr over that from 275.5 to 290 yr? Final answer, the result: 1.1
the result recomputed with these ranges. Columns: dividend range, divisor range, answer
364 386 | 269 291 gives 0.98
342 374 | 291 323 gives 1.04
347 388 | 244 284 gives 1.03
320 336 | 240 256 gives 1.10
